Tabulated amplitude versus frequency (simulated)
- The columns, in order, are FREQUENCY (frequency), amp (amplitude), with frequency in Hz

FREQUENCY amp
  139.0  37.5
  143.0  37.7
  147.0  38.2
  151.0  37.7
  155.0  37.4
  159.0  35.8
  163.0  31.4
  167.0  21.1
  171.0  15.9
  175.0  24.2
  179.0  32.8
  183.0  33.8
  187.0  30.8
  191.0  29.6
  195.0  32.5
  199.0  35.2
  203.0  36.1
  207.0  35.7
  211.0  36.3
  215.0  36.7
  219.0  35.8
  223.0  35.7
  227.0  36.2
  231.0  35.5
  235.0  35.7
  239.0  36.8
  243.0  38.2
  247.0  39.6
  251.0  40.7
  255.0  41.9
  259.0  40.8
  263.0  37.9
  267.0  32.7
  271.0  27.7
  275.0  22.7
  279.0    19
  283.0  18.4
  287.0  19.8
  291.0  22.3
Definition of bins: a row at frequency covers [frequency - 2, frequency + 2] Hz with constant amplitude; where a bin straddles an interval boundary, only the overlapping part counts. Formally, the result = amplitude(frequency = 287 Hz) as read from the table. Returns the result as 19.8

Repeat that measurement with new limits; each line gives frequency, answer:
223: 35.7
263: 37.9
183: 33.8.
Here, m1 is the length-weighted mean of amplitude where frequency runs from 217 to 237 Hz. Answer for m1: 35.8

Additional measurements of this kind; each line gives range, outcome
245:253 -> 40.2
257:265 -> 39.3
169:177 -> 20.1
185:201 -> 32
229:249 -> 37.2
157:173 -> 26.1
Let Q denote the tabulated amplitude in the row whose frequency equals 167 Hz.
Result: 21.1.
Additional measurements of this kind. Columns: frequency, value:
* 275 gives 22.7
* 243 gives 38.2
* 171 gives 15.9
